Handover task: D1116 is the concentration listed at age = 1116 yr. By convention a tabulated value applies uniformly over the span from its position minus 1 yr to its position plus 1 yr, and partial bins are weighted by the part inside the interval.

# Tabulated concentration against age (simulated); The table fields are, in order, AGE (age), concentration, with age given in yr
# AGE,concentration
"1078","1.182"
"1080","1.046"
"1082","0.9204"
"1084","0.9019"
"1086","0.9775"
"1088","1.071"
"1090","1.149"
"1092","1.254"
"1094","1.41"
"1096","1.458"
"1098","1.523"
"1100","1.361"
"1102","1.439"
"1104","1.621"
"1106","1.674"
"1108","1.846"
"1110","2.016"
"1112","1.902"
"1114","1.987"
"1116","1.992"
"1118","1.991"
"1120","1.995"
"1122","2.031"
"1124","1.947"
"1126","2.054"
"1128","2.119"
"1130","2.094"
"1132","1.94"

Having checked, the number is 1.992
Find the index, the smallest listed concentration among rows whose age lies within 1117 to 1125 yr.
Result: 1.947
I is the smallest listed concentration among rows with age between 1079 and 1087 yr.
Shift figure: 0.9019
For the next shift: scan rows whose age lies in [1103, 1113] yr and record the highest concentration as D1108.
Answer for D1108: 2.016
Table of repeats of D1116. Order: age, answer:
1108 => 1.846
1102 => 1.439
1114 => 1.987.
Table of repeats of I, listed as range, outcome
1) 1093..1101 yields 1.361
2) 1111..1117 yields 1.902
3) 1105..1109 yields 1.674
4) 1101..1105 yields 1.439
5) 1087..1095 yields 1.071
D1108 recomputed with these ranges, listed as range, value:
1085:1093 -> 1.254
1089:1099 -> 1.523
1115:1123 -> 2.031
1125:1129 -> 2.119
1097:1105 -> 1.621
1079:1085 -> 1.046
